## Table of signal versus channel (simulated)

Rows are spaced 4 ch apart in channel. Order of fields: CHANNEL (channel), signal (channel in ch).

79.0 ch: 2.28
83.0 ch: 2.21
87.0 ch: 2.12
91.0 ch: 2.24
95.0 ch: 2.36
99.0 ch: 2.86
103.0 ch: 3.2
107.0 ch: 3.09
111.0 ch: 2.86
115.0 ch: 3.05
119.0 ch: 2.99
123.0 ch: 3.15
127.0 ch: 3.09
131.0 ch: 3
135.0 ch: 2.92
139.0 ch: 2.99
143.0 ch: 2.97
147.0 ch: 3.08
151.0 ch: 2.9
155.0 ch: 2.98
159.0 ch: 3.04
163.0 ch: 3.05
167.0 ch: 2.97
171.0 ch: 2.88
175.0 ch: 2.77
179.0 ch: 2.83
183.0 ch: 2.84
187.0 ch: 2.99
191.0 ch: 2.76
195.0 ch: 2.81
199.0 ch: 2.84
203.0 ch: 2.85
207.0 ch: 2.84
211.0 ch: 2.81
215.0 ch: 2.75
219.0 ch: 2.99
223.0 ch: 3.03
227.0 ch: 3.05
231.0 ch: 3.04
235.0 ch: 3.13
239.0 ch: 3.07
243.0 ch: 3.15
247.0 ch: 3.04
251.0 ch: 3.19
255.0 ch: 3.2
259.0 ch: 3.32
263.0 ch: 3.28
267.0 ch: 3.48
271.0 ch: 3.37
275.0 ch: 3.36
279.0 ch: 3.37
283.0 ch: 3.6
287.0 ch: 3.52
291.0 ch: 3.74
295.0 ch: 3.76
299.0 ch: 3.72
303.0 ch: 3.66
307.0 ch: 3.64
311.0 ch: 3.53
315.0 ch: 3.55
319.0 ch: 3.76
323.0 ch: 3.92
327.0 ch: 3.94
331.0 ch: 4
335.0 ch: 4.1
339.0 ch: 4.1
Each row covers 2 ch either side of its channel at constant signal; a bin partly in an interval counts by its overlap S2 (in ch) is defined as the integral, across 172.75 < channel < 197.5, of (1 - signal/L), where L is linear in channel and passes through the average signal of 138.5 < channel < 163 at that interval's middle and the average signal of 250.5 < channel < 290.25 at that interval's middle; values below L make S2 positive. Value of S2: 2.2 ch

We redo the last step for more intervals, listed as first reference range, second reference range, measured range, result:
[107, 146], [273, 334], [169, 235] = 8.2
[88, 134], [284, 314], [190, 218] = 3.8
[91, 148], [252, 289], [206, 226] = 2.1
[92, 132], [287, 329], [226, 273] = 3.9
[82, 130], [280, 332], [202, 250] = 5.1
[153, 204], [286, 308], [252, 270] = 0.7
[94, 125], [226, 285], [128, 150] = 0.2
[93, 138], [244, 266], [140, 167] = 0.3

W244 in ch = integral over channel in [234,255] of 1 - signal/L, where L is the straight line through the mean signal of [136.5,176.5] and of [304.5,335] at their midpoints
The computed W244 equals 1.7 ch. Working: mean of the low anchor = 2.96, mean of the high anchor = 3.78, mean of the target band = 3.12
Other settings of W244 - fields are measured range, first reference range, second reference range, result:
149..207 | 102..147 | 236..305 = 4.95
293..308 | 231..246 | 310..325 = -0.53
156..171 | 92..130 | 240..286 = 0.34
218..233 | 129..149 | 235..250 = 0.25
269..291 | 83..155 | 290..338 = 0.93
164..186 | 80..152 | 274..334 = 1.59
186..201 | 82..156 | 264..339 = 1.63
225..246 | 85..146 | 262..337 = 1.82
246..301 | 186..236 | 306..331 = -0.53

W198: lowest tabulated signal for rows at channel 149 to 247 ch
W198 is 2.75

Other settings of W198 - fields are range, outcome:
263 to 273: 3.28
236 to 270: 3.04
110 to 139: 2.86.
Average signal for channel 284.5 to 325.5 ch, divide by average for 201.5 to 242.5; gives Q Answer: 1.24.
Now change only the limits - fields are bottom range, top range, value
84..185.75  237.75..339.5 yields 1.23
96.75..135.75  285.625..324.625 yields 1.22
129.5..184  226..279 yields 1.09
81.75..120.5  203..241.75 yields 1.10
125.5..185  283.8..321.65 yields 1.24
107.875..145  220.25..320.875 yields 1.12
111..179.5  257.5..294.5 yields 1.16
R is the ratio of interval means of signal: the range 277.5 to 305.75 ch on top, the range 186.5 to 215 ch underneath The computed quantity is 1.28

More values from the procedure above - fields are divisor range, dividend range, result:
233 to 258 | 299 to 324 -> 1.17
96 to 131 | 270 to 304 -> 1.18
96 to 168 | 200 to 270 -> 1.02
